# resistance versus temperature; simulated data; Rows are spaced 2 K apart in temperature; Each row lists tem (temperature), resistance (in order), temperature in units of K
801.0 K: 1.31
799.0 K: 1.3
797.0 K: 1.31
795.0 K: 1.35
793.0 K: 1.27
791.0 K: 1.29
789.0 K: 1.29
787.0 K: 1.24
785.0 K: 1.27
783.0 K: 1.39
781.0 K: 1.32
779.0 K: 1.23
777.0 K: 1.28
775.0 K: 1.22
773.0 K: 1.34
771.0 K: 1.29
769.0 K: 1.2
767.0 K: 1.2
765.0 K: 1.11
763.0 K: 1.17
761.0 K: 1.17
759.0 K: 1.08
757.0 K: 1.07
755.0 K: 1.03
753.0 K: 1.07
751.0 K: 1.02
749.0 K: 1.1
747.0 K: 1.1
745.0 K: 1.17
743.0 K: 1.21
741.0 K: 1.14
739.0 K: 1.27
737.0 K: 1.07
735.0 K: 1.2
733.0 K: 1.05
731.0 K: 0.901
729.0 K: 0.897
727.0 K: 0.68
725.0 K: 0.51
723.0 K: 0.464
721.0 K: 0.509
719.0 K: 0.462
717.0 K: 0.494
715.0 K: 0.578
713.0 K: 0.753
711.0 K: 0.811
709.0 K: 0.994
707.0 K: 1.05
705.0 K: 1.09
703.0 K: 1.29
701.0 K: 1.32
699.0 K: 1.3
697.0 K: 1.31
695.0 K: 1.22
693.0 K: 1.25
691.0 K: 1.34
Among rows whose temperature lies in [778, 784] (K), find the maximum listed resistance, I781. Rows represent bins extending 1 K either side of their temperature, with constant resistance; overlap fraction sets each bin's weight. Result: 1.39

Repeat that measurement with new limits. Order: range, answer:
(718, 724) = 0.509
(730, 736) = 1.2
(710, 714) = 0.811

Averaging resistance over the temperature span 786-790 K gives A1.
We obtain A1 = 1.27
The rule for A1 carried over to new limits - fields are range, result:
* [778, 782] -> 1.27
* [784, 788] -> 1.25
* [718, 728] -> 0.525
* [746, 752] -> 1.07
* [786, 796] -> 1.29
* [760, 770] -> 1.17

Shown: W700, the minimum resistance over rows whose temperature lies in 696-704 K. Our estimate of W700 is 1.29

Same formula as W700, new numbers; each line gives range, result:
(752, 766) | 1.03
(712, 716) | 0.578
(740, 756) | 1.02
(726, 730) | 0.68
